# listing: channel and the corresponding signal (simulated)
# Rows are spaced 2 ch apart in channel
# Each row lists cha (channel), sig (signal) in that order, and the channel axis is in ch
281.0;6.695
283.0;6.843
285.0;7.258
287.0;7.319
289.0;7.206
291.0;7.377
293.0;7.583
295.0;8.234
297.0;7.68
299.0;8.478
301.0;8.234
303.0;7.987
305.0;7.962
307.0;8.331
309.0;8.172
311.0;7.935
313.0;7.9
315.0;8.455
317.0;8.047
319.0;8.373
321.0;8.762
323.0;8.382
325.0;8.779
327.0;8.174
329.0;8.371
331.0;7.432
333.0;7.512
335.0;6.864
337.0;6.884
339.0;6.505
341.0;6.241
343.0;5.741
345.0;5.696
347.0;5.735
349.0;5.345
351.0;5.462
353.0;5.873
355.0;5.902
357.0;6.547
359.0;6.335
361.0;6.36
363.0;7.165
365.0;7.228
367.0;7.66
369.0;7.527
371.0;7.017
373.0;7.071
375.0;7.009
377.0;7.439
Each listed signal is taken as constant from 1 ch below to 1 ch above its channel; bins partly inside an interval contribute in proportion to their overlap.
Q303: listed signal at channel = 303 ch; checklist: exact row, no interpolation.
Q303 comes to 7.987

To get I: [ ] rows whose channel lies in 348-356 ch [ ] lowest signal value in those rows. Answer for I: 5.345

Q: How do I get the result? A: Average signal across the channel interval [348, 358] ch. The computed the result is 5.83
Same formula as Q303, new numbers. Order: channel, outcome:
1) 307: 8.331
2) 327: 8.174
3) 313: 7.9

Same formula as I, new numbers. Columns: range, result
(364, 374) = 7.017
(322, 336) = 6.864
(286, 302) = 7.206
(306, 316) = 7.9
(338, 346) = 5.696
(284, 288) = 7.258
